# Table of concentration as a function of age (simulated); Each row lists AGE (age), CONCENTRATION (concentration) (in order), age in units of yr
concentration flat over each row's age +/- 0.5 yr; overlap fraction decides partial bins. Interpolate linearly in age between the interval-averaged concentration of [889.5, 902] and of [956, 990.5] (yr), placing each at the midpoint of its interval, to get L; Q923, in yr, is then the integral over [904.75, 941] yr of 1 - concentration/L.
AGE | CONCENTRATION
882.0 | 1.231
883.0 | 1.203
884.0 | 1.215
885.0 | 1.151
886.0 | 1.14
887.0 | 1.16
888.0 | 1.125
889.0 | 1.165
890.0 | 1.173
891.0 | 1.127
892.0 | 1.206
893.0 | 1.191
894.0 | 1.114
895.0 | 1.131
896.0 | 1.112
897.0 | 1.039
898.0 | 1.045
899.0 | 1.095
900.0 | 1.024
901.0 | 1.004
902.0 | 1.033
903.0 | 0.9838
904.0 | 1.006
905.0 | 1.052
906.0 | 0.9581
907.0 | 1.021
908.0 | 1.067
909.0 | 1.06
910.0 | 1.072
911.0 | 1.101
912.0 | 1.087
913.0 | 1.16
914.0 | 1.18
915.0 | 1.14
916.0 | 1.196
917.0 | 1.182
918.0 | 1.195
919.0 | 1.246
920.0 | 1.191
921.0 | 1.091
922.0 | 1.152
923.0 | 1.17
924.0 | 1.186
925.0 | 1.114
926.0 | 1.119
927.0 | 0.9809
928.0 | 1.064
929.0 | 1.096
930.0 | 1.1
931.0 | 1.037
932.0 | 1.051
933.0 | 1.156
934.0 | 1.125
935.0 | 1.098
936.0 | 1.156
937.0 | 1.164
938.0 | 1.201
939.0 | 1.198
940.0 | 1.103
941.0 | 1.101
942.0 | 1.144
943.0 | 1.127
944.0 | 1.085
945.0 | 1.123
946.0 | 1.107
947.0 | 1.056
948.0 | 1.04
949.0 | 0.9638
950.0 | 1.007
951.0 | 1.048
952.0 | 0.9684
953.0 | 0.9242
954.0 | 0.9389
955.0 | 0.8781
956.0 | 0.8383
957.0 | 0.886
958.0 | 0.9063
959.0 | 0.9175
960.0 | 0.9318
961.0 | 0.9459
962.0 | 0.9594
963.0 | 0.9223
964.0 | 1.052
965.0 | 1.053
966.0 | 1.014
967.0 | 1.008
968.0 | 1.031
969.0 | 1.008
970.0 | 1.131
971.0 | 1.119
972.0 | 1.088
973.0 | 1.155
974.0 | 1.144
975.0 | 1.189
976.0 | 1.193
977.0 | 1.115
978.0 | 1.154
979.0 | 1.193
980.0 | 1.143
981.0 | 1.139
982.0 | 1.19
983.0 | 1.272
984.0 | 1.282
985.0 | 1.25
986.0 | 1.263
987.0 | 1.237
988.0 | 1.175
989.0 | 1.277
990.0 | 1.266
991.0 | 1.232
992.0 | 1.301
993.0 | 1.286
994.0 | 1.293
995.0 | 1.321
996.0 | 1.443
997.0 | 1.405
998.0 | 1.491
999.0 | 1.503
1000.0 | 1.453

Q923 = -0.5 yr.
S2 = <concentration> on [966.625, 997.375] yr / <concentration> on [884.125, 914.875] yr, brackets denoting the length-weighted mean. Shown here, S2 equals 1.10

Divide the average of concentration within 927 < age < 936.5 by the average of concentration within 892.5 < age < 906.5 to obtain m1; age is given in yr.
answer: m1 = 1.03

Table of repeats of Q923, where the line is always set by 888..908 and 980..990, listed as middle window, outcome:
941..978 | 4.8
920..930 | 0.1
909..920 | -0.5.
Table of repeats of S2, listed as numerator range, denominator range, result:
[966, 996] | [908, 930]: 1.05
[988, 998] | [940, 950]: 1.22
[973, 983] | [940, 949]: 1.07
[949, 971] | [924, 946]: 0.87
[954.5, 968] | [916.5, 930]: 0.84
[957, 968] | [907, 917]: 0.87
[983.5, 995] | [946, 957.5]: 1.31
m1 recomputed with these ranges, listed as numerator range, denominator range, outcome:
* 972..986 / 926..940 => 1.07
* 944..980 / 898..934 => 0.94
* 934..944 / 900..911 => 1.11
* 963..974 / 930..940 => 0.94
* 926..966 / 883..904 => 0.93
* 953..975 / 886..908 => 0.92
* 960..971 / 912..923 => 0.87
